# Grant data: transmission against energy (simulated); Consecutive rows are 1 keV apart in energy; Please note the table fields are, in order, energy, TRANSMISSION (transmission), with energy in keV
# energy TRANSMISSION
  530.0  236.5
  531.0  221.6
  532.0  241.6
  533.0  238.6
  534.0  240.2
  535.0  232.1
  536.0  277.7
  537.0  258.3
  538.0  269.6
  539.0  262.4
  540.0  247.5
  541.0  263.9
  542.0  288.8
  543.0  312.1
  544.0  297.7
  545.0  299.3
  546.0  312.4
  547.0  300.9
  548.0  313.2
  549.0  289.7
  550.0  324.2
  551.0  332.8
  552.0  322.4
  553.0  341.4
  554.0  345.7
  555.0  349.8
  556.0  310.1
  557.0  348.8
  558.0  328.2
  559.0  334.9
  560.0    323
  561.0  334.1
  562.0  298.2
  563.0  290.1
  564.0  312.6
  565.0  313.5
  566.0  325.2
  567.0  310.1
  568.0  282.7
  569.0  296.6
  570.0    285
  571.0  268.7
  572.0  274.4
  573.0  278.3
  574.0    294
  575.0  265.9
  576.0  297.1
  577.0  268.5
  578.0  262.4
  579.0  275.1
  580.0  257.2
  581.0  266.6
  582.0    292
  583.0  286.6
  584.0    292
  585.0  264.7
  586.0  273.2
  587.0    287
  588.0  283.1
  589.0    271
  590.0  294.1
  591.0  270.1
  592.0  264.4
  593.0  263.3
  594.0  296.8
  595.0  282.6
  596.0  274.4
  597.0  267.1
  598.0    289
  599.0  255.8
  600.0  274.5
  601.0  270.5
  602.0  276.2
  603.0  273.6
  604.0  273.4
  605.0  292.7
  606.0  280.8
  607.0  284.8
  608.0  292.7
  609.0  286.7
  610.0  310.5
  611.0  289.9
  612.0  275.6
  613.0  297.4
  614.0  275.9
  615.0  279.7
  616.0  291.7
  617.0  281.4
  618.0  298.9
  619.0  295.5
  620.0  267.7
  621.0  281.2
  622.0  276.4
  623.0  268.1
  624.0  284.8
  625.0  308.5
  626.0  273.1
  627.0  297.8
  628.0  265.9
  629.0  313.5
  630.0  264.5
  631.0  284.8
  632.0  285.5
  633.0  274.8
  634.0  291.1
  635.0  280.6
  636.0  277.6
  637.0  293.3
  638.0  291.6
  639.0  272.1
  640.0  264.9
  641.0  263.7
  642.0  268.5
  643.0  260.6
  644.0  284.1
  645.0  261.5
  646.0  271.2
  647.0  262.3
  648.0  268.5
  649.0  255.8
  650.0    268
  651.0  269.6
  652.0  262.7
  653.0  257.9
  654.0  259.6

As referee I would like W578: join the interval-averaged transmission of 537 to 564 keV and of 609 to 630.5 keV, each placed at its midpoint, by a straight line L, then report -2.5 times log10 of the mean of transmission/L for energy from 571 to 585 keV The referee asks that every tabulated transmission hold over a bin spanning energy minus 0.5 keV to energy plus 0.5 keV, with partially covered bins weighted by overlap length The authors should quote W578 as 0.08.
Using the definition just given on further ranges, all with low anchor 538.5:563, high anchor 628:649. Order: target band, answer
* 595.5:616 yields 0.03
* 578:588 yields 0.08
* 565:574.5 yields 0.04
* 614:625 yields 0.00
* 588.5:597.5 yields 0.07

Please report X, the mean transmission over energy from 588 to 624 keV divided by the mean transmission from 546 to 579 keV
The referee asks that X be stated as 0.9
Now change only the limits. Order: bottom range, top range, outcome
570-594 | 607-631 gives 1.03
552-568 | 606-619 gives 0.89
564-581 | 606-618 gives 1.01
